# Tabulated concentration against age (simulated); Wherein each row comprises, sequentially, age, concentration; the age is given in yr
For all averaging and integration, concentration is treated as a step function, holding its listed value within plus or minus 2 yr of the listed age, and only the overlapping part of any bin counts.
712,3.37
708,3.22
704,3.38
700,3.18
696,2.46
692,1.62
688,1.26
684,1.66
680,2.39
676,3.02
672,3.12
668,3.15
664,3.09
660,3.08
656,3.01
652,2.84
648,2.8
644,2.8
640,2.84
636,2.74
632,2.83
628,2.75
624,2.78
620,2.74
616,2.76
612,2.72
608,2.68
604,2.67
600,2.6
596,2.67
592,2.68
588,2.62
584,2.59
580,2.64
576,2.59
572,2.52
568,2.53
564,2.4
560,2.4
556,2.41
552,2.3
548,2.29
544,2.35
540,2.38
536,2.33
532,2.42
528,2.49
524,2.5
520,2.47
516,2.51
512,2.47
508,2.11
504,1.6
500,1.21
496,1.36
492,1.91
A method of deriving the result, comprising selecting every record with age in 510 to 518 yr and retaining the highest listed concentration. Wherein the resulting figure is 2.51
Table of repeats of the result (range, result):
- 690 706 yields 3.38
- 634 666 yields 3.09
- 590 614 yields 2.72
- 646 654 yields 2.84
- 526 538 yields 2.49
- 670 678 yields 3.12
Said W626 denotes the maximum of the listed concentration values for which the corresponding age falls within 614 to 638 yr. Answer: 2.83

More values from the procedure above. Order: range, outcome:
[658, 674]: 3.15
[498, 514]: 2.47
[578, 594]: 2.68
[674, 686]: 3.02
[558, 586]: 2.64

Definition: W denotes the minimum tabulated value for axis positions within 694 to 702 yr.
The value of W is 2.46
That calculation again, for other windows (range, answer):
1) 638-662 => 2.8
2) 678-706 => 1.26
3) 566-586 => 2.52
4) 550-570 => 2.3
